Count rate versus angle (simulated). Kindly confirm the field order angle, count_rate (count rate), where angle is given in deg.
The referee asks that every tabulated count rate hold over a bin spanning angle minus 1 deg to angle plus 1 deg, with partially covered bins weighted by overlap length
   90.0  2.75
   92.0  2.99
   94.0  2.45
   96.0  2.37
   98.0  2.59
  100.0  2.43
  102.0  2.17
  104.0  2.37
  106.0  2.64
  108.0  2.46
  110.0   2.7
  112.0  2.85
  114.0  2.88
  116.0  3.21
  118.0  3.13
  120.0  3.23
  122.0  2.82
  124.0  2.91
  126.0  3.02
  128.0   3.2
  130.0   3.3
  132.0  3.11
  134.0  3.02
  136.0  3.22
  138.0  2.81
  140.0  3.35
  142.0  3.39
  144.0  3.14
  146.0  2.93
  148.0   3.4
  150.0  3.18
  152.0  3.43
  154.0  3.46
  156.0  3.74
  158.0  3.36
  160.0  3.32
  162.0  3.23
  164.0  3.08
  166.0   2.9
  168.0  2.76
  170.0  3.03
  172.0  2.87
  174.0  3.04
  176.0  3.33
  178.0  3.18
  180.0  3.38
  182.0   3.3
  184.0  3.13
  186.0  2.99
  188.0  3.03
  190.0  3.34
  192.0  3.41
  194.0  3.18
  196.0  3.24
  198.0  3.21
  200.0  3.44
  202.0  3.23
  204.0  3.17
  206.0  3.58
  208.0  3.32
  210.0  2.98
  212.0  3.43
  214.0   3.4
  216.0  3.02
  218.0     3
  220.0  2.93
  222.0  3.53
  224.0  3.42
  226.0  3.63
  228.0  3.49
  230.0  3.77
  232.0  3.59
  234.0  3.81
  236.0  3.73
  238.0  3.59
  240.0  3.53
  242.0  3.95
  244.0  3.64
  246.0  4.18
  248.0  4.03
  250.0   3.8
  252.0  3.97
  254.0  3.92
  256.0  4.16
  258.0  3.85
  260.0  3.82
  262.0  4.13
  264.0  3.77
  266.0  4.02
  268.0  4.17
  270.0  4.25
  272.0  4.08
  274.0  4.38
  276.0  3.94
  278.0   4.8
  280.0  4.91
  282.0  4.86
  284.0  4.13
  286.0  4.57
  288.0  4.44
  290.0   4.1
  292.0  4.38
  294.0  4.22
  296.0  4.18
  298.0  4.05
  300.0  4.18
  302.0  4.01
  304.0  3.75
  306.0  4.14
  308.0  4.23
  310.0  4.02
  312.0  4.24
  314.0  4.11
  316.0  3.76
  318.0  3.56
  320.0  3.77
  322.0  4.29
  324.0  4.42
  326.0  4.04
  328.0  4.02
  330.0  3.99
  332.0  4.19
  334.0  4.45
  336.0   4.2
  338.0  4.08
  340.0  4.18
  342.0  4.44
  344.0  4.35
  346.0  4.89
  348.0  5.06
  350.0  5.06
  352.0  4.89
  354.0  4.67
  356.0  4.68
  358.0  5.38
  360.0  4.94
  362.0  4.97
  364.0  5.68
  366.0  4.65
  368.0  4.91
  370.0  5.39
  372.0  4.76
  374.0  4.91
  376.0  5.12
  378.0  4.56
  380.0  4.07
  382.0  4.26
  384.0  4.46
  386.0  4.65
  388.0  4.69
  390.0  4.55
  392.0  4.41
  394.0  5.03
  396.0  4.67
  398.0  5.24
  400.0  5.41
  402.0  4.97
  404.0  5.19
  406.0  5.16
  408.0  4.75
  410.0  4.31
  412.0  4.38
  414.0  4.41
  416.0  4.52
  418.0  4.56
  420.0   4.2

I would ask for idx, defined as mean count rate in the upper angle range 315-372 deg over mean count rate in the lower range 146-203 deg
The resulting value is 1.41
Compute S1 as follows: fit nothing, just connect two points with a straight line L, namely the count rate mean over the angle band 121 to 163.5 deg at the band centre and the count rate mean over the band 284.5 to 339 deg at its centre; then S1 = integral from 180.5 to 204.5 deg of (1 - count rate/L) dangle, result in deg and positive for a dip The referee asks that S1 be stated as 1.7 deg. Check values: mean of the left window 3.21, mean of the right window 4.13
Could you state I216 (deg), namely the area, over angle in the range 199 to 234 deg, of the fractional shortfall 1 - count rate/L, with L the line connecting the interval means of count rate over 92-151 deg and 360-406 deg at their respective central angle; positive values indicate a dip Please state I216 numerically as 2.4 deg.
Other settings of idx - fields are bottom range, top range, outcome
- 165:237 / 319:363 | 1.37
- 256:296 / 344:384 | 1.14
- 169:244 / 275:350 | 1.28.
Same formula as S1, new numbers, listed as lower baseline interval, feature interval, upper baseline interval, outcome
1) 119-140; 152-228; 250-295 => 6.68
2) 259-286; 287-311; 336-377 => 1.62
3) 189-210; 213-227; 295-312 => 0.71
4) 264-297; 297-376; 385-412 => 2.04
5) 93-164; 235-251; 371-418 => -0.30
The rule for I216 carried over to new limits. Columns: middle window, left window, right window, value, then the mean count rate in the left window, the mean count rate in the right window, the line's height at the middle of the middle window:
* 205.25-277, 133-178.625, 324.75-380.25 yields 2.16 deg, 3.18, 4.67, 3.83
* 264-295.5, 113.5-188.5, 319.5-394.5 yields -2.05 deg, 3.16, 4.61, 4.06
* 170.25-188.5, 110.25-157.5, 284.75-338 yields 1.44 deg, 3.16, 4.13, 3.41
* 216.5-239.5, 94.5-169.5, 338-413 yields 1.36 deg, 3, 4.79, 3.71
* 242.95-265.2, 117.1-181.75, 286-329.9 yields -0.90 deg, 3.17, 4.1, 3.78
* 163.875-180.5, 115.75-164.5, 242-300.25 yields 1.86 deg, 3.2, 4.17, 3.44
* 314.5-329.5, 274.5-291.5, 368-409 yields 1.99 deg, 4.46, 4.81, 4.59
